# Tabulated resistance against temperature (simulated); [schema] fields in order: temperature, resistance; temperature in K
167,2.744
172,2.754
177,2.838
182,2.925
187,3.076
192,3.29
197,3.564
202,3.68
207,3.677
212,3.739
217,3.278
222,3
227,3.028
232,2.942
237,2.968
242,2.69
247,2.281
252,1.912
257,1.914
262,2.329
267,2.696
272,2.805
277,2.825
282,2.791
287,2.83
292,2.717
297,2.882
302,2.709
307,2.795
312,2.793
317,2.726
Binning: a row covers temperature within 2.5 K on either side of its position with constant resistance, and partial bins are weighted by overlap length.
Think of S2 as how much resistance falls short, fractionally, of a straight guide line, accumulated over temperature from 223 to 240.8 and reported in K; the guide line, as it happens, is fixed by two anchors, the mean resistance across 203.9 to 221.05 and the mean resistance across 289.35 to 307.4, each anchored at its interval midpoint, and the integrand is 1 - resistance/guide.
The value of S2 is 2.1 K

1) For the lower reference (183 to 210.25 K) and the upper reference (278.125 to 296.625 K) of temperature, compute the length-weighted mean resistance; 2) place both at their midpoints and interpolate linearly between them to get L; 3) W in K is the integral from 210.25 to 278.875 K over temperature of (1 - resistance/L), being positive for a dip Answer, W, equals 8.25 K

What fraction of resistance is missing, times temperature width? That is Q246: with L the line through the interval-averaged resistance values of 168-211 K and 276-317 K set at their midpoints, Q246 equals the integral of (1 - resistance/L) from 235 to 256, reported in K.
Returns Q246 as 4.1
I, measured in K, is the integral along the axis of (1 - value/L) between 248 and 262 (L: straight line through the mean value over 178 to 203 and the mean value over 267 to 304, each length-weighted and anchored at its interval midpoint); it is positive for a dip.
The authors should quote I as 4.3 K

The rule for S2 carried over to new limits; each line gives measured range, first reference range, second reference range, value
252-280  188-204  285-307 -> 4.8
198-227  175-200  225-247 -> -4.3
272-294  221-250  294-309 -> 0.0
